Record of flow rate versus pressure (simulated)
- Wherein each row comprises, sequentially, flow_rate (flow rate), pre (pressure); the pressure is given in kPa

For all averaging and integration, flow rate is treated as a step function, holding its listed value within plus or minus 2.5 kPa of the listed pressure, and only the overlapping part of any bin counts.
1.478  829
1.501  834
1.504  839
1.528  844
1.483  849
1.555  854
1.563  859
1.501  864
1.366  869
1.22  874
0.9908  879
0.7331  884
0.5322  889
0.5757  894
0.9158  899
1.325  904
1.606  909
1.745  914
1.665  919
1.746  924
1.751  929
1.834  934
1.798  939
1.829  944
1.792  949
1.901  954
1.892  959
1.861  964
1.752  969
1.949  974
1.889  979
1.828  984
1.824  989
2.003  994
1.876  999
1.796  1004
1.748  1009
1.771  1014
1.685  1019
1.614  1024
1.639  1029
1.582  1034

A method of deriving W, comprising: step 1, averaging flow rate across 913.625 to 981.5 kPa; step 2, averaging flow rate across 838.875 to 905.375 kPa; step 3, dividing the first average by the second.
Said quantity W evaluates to 1.53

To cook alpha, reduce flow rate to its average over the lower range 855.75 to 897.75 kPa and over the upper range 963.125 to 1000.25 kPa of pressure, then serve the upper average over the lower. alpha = 1.8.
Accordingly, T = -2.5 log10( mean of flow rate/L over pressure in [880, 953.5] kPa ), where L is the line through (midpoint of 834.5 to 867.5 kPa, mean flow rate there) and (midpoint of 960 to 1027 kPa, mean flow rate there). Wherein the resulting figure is 0.17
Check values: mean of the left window 1.52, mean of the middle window 1.42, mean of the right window 1.82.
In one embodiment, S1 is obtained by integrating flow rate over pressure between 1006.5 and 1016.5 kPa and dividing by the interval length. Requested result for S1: 1.76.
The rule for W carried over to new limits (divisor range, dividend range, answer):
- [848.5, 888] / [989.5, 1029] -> 1.41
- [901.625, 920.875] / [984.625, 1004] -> 1.19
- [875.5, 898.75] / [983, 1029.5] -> 2.38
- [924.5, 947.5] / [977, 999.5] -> 1.05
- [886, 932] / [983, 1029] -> 1.35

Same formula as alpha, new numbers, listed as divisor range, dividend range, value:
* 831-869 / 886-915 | 0.71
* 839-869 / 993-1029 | 1.17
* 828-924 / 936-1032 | 1.38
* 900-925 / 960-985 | 1.19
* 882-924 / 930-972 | 1.55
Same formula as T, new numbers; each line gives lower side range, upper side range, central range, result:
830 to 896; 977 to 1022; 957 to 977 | -0.11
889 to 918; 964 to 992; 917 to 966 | -0.19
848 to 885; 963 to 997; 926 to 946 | -0.09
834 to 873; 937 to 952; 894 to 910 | 0.41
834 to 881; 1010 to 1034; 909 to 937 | -0.14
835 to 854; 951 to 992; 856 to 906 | 0.43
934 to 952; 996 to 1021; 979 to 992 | -0.03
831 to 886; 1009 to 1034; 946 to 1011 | -0.17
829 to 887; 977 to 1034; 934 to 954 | -0.14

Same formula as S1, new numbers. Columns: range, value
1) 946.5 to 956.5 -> 1.85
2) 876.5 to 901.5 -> 0.75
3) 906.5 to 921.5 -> 1.67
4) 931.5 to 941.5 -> 1.82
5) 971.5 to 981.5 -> 1.92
